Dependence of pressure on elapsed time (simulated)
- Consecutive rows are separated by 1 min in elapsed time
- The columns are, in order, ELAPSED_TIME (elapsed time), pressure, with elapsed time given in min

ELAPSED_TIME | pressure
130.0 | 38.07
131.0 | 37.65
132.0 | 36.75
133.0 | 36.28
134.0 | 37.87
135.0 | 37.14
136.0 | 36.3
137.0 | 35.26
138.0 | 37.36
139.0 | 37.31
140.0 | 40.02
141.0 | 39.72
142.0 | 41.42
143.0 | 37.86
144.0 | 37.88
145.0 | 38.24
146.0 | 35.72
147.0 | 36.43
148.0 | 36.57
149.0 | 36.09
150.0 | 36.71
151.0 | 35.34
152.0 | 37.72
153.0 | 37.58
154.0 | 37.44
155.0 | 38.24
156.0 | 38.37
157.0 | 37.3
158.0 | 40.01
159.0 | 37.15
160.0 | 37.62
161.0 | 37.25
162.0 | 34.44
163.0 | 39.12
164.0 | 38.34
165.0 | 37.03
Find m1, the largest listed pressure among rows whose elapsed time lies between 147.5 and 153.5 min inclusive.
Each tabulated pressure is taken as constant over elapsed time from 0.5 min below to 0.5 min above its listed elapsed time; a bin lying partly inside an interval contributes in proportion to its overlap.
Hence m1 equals 37.72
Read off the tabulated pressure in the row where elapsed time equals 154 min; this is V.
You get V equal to 37.44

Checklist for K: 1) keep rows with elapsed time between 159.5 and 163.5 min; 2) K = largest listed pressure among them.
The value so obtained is 39.12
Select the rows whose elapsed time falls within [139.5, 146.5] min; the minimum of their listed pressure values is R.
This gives 35.72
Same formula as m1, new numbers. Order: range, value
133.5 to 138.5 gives 37.87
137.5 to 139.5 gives 37.36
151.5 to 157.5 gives 38.37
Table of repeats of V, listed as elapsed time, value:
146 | 35.72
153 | 37.58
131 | 37.65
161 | 37.25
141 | 39.72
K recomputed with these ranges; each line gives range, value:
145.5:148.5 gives 36.57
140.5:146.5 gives 41.42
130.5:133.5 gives 37.65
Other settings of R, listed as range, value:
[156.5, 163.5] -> 34.44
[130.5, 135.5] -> 36.28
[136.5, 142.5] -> 35.26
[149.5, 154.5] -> 35.34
